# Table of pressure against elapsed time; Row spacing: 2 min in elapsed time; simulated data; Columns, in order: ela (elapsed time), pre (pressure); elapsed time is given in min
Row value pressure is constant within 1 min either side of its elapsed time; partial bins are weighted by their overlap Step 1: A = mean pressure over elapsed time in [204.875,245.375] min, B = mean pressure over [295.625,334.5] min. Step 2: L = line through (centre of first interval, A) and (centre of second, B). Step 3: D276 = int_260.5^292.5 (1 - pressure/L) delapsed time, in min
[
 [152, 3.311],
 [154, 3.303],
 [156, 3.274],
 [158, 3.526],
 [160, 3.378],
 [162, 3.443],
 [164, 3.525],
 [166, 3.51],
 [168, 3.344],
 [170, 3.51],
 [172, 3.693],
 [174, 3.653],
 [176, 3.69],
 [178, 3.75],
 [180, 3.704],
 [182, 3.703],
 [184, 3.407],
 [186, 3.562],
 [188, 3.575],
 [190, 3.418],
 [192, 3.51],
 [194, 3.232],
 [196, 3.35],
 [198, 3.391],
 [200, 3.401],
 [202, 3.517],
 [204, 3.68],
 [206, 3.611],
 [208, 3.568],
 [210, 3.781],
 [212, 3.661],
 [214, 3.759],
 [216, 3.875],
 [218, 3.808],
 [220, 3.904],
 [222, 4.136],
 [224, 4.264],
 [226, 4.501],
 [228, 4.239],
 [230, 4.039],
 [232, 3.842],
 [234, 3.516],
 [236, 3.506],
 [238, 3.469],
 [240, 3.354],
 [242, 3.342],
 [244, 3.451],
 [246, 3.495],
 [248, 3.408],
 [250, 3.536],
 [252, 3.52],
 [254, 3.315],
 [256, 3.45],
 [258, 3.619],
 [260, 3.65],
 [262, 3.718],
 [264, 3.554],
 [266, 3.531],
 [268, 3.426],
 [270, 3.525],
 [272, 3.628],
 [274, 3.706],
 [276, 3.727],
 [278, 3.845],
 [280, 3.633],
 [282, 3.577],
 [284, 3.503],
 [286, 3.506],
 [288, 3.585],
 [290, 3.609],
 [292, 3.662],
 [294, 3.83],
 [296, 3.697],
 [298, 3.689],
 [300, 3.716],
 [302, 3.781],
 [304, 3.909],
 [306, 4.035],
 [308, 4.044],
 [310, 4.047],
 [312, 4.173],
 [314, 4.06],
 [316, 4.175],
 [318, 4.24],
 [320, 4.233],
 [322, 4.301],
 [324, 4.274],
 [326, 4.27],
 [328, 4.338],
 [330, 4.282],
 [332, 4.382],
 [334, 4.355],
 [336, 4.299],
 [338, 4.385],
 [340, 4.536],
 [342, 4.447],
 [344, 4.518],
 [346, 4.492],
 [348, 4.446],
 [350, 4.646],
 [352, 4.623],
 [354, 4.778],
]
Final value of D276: 2.9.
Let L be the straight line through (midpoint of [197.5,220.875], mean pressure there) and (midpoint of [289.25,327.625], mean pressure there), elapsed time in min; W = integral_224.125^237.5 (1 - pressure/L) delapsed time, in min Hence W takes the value -0.7 min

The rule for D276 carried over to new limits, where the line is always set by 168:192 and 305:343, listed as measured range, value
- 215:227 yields -1.0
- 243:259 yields 1.8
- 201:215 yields 0.3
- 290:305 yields 1.4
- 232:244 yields 1.2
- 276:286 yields 1.0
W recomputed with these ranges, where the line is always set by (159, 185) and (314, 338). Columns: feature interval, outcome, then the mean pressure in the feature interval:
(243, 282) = 4.1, 3.57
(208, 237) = -0.8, 3.9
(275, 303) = 3.0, 3.67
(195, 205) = 0.6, 3.47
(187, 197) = 0.7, 3.42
